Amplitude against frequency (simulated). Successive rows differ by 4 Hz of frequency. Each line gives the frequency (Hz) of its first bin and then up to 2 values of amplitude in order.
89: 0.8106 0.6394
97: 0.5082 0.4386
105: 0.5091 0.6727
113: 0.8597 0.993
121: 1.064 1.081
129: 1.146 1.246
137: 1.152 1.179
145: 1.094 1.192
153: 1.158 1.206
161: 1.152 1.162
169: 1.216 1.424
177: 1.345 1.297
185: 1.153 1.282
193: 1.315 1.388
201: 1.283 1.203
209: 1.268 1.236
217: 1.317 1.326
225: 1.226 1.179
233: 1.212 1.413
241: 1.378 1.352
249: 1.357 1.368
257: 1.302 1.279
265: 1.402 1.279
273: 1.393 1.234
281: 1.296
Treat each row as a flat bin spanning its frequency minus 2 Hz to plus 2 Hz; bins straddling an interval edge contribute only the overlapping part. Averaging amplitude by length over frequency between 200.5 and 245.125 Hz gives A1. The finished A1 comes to 1.28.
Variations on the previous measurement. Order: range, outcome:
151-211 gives 1.26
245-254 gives 1.36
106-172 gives 1.09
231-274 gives 1.34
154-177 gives 1.24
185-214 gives 1.27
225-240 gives 1.27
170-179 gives 1.37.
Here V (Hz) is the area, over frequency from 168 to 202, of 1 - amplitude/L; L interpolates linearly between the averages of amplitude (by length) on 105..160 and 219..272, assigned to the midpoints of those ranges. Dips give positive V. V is -3.6 Hz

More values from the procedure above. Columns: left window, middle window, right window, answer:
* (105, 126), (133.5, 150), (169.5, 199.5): -1.8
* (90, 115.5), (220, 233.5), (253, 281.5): -1.0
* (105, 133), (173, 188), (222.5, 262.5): -2.1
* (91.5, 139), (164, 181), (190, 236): -3.0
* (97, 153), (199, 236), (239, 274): -0.7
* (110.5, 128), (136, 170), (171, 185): 0.5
